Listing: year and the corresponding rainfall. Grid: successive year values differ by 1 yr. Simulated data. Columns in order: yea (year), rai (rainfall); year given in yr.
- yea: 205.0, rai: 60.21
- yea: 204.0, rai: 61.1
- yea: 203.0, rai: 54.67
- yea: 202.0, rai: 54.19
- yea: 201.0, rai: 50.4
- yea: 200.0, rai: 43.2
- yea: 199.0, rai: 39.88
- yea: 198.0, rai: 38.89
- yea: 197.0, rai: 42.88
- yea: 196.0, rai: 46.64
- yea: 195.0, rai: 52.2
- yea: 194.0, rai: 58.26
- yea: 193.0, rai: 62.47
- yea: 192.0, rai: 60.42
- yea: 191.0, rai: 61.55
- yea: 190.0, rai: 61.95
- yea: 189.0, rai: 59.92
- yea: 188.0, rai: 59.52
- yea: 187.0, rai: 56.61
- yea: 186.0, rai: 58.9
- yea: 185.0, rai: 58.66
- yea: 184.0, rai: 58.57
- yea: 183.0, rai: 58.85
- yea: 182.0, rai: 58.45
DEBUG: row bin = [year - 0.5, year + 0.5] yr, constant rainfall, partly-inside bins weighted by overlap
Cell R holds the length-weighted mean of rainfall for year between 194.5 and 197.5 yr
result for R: 47.2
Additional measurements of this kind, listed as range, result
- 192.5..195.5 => 57.6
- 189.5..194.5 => 60.9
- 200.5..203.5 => 53.1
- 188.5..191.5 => 61.1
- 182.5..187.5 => 58.3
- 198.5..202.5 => 46.9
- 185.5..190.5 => 59.4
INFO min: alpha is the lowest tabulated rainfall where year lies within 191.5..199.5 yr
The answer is 38.89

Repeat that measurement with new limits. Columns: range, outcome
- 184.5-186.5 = 58.66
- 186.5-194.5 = 56.61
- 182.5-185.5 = 58.57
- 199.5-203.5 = 43.2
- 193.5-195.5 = 52.2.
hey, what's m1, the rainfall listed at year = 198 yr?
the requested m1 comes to 38.89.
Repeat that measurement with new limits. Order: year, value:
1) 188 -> 59.52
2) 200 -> 43.2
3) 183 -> 58.85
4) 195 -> 52.2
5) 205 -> 60.21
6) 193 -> 62.47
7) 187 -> 56.61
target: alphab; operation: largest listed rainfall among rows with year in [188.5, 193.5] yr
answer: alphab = 62.47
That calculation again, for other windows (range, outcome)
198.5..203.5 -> 54.67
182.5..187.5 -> 58.9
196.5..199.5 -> 42.88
